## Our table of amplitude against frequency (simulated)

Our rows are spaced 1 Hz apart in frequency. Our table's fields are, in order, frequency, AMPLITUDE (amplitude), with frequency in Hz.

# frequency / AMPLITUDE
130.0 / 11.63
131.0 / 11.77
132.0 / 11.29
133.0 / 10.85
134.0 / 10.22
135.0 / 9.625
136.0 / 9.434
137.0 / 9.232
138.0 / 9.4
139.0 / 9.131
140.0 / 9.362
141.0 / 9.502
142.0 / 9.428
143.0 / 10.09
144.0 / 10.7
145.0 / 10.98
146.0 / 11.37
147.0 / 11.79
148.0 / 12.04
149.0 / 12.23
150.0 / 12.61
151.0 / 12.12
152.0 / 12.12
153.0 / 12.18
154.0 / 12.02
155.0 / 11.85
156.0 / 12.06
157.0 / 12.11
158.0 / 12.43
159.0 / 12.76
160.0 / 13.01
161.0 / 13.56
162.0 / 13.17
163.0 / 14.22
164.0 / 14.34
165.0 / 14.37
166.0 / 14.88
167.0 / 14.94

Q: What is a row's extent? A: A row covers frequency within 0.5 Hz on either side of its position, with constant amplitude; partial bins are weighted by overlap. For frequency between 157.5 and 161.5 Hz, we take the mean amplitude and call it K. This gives 12.9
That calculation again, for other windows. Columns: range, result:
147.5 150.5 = 12.3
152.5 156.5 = 12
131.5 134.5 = 10.8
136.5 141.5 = 9.33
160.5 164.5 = 13.8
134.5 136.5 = 9.53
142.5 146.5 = 10.8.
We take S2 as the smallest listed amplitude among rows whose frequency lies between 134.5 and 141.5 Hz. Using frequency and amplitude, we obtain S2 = 9.131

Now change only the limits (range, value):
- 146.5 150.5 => 11.79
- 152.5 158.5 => 11.85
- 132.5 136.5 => 9.434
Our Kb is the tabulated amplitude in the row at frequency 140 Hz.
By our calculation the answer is 9.362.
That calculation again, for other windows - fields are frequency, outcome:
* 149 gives 12.23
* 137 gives 9.232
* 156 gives 12.06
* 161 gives 13.56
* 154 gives 12.02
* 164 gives 14.34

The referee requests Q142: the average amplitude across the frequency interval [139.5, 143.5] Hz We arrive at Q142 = 9.6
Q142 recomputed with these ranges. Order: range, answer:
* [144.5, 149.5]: 11.7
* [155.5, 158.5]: 12.2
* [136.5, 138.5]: 9.32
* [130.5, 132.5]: 11.5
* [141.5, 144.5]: 10.1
